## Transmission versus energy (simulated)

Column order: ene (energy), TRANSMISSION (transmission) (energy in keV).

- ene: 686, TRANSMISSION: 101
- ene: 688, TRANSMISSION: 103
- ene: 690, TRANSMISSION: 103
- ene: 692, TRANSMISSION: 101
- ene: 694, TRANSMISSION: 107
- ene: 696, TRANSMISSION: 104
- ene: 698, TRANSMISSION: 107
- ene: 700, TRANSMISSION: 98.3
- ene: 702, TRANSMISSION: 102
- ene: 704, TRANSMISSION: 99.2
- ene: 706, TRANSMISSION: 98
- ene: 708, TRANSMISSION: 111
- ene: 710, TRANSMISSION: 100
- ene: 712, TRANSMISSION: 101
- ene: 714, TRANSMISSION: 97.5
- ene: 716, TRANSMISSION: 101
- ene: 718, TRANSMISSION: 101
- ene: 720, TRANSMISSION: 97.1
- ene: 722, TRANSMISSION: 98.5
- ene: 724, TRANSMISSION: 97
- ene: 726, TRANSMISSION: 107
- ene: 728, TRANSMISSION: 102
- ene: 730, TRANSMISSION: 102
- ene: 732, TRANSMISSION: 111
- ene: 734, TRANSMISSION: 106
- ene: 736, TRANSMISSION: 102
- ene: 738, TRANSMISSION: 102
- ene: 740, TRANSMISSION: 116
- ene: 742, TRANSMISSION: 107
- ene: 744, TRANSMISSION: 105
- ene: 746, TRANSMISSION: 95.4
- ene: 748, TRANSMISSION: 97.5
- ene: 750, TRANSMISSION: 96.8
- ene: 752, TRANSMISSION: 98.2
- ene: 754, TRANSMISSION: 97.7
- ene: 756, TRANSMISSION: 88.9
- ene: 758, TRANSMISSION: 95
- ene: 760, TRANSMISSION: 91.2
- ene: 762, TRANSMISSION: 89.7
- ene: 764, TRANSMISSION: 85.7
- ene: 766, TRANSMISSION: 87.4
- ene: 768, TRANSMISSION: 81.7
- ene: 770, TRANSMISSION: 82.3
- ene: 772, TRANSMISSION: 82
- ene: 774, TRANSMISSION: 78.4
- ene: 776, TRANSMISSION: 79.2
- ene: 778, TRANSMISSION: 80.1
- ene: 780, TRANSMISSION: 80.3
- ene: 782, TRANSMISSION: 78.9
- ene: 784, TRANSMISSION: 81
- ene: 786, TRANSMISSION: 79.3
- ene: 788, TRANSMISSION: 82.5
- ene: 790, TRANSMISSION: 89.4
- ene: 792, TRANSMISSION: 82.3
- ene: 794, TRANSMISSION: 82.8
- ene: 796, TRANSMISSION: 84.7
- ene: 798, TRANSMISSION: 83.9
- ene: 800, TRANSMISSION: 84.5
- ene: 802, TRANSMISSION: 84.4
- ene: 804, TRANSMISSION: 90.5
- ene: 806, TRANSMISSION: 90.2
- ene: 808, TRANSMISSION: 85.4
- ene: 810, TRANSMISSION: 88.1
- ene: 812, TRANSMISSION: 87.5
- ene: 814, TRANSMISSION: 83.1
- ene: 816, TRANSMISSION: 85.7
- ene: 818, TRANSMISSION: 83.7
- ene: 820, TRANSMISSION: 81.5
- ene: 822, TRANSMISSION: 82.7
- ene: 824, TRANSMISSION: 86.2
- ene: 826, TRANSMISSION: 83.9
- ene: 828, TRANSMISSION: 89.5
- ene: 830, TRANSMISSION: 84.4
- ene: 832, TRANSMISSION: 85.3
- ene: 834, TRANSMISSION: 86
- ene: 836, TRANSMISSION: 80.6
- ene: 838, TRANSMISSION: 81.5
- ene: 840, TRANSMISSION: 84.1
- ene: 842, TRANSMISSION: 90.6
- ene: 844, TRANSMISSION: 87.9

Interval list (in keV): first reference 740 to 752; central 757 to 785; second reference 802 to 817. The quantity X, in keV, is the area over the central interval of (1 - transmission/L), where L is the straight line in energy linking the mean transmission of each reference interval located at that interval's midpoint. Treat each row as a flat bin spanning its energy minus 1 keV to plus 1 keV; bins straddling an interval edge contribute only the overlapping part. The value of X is 3.52 keV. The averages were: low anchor 101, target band 83.8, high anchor 87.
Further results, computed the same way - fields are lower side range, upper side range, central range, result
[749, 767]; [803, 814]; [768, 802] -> 3.0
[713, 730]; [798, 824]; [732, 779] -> 0.6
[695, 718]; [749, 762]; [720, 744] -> -1.6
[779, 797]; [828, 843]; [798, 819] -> -0.7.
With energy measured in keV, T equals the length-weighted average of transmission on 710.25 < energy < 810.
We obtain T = 92.3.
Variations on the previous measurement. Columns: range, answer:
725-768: 98.8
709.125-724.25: 99.2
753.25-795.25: 84.5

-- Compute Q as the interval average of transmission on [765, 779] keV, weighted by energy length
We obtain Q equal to 81.6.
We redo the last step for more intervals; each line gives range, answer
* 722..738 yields 103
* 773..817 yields 83.7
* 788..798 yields 84.5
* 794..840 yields 85.1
